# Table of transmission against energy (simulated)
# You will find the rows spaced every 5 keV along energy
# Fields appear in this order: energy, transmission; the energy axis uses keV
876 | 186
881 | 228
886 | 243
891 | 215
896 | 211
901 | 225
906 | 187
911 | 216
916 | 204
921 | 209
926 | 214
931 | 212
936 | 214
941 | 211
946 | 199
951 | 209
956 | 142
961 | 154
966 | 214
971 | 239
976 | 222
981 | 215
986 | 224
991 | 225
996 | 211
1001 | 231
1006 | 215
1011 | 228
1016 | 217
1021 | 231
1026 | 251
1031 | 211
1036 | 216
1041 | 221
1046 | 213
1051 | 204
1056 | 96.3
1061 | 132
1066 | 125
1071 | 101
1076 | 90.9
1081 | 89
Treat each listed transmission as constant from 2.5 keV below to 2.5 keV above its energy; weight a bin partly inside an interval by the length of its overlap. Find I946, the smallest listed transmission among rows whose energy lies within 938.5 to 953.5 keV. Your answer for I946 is 199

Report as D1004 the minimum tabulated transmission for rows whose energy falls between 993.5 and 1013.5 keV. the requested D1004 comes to 211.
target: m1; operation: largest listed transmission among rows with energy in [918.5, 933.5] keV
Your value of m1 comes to 214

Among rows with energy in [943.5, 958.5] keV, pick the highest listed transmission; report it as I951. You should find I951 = 209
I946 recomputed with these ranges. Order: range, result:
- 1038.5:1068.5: 96.3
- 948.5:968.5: 142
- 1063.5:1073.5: 101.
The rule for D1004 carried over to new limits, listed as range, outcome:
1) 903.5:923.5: 187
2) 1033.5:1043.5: 216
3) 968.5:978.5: 222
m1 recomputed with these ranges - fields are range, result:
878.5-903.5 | 243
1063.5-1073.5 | 125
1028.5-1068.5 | 221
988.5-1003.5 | 231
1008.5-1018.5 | 228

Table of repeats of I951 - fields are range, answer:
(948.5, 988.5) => 239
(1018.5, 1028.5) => 251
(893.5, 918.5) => 225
